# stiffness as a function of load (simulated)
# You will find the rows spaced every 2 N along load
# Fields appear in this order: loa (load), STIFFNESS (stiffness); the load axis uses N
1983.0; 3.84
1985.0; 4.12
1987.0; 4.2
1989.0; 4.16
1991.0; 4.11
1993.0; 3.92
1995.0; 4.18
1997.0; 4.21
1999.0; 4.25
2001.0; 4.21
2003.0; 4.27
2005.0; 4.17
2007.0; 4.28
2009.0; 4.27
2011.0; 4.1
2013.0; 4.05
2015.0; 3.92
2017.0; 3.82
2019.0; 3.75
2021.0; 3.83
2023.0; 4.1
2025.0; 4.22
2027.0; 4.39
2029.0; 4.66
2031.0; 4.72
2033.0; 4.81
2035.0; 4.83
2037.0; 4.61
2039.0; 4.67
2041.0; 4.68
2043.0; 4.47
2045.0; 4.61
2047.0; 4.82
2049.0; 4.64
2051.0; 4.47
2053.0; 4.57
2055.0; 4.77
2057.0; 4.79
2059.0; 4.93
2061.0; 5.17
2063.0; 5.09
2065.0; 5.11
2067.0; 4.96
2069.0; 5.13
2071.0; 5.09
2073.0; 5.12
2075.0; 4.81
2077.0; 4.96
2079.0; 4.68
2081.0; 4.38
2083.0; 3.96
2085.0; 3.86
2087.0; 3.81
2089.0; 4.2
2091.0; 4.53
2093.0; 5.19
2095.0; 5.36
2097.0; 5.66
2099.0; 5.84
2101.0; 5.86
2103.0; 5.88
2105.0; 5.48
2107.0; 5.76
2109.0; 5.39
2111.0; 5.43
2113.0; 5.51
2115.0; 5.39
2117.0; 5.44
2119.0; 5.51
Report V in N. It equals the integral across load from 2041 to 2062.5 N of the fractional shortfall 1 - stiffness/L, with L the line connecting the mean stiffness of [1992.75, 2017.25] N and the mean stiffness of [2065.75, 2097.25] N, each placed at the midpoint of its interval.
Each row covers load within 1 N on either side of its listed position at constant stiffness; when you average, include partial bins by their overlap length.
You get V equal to -1.1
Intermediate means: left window 4.14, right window 4.71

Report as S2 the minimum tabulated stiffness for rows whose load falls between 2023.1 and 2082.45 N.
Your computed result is 4.22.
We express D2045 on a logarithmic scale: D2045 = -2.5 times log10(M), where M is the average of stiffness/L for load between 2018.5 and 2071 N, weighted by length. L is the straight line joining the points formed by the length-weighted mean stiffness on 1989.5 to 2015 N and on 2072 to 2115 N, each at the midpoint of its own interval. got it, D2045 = -0.021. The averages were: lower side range 4.16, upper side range 5.04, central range 4.66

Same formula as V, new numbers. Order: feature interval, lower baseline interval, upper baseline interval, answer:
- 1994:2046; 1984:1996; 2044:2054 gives 0.8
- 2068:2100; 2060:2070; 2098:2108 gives 3.8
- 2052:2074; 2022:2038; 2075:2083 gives -1.9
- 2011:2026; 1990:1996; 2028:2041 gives 1.7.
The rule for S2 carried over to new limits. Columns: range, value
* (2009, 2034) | 3.75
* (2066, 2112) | 3.81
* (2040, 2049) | 4.47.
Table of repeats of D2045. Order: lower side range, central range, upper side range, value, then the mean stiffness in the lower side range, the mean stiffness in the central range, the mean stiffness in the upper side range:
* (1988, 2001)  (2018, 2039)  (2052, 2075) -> 0.04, 4.14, 4.41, 4.97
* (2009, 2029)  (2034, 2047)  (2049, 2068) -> -0.04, 4.06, 4.66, 4.86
